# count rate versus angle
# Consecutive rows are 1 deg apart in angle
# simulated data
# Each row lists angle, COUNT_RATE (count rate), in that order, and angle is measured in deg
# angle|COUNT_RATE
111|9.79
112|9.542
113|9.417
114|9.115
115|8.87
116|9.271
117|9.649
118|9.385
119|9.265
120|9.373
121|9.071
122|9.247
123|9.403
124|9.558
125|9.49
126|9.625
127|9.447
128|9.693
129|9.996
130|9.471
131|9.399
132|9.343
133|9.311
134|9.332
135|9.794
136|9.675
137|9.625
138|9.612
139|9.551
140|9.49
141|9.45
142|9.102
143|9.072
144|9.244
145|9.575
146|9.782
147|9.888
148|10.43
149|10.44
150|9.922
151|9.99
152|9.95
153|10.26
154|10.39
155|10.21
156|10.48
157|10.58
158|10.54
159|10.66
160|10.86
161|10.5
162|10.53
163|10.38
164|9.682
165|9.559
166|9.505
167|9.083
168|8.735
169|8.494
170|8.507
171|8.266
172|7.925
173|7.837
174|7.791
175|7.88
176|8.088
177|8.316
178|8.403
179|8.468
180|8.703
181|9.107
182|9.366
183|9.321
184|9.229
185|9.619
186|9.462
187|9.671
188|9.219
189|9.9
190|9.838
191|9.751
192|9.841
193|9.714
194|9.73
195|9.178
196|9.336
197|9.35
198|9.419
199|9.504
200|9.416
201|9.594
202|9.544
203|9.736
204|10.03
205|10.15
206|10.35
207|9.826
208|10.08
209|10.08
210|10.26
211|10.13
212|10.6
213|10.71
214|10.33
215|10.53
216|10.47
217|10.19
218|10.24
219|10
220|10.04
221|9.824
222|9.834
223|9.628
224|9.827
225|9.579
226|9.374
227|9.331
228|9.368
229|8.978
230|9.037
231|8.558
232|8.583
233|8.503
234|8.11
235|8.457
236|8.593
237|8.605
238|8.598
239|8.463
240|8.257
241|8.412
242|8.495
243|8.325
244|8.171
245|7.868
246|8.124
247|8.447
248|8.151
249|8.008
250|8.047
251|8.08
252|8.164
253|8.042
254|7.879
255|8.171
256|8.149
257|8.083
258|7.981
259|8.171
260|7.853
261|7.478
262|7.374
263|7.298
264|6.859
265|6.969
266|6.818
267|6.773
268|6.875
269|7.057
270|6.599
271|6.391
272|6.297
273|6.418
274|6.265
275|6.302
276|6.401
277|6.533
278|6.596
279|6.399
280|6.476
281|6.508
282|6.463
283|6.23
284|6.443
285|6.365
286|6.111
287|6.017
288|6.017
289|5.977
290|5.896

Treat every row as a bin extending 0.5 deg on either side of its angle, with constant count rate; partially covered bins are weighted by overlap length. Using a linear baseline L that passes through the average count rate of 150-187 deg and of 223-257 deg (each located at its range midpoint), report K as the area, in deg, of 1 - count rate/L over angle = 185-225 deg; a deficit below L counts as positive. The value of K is -4.2 deg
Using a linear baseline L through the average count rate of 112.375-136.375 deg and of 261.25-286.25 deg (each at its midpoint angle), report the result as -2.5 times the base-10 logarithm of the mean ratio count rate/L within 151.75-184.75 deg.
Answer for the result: -0.09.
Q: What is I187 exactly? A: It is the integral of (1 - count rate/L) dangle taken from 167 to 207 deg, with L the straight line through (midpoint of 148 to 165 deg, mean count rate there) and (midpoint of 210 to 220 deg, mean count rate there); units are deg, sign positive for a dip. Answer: 4.5 deg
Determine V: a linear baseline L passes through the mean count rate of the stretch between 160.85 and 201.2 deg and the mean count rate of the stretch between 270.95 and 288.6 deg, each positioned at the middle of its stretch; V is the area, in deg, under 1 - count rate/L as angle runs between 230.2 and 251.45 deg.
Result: -2.5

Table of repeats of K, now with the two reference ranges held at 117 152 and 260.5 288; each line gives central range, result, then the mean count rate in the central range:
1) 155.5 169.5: -1.6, 9.97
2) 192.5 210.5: -3.5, 9.74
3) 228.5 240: -1.7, 8.58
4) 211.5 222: -3.3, 10.3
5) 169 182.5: 0.5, 8.36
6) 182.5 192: -1.3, 9.57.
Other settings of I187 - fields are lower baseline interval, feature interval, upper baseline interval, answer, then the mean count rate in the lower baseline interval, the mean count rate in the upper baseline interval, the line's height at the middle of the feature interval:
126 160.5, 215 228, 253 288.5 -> -3.0 deg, 9.84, 6.89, 8.03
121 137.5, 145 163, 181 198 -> -1.5 deg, 9.51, 9.52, 9.51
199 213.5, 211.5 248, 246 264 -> -0.5 deg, 10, 7.94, 9.01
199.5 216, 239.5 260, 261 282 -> -0.8 deg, 10.1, 6.68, 7.84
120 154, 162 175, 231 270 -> 0.5 deg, 9.62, 7.95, 9.16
